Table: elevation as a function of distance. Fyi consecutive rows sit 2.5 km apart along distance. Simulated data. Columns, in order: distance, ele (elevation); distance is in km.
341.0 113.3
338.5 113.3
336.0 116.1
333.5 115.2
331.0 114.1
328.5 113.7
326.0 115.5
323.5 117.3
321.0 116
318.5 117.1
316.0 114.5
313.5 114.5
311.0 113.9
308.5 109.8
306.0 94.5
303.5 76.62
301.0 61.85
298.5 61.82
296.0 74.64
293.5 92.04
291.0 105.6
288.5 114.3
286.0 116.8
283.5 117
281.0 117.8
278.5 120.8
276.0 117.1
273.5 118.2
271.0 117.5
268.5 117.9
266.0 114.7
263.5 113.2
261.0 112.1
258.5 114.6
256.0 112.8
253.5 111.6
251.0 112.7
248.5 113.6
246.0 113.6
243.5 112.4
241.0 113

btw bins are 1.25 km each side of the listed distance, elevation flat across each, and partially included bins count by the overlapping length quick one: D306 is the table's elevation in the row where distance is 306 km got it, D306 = 94.5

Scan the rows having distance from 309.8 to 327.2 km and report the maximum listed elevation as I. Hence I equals 117.3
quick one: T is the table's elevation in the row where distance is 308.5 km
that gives 109.8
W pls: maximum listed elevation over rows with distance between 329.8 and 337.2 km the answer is 116.1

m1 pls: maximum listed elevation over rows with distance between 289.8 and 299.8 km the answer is 105.6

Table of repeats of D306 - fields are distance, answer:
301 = 61.85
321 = 116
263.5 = 113.2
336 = 116.1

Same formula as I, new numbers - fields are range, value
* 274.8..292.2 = 120.8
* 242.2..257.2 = 113.6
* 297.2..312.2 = 113.9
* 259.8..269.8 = 117.9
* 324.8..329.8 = 115.5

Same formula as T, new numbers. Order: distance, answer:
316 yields 114.5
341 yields 113.3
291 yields 105.6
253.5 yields 111.6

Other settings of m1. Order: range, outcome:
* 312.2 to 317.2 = 114.5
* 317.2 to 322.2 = 117.1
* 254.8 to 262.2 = 114.6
